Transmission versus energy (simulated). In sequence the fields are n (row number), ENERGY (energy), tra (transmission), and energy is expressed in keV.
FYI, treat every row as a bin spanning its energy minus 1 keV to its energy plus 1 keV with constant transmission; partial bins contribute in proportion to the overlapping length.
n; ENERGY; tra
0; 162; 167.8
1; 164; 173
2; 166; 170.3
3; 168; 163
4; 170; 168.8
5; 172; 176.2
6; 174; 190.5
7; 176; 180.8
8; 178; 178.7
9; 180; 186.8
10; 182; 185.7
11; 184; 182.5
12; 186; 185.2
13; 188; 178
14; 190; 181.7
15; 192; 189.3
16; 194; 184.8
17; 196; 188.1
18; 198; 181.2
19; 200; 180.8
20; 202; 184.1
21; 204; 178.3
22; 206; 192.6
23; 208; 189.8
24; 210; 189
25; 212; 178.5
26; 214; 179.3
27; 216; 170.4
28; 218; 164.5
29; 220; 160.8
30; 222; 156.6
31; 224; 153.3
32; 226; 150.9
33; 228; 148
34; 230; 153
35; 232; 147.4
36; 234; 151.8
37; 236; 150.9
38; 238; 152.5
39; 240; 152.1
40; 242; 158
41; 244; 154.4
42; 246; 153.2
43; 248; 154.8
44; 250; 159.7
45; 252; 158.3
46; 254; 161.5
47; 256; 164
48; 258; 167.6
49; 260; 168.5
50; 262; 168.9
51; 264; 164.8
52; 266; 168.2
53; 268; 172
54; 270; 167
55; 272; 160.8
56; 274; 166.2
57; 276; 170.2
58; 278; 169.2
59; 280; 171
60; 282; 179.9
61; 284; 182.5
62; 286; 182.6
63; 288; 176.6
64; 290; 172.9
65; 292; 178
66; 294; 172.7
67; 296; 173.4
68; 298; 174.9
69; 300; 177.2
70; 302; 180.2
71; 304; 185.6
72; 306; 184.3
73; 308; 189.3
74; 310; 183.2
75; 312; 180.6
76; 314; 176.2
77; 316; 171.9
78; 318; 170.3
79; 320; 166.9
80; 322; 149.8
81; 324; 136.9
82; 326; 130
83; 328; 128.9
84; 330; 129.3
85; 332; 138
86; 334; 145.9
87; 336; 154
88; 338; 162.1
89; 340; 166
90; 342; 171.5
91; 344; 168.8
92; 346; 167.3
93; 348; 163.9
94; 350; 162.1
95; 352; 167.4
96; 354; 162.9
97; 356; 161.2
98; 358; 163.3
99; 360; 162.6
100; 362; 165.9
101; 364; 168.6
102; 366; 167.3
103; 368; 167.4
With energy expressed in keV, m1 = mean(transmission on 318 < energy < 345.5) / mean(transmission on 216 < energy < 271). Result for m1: 0.95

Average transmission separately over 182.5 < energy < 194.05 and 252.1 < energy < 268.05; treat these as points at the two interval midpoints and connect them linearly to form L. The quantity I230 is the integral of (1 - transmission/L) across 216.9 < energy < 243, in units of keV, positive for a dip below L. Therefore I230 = 2.9 keV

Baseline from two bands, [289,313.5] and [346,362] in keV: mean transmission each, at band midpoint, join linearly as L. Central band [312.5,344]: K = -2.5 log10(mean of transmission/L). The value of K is 0.12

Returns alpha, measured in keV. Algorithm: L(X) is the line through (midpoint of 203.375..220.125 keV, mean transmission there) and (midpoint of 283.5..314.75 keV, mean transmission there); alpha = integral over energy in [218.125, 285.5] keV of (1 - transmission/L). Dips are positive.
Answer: 6.7 keV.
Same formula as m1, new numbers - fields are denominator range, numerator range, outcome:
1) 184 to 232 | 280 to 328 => 0.99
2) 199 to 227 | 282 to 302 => 1.02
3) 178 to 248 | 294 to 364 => 0.96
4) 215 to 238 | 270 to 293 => 1.12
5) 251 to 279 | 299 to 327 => 1.02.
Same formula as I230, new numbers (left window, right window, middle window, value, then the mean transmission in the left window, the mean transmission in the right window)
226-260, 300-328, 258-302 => -2.70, 156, 168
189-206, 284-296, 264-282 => 0.97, 184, 177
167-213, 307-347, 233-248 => 1.77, 182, 159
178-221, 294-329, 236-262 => 2.49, 181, 168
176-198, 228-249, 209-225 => -0.32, 184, 153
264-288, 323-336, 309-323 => -2.50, 172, 136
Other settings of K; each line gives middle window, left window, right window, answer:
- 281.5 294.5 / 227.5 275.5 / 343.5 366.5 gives -0.106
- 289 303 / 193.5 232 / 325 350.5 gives -0.107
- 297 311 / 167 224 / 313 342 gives -0.159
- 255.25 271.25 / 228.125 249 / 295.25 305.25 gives -0.030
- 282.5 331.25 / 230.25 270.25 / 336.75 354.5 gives -0.038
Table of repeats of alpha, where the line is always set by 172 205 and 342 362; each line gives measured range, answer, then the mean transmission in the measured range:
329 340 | 1.3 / 148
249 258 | 0.7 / 162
